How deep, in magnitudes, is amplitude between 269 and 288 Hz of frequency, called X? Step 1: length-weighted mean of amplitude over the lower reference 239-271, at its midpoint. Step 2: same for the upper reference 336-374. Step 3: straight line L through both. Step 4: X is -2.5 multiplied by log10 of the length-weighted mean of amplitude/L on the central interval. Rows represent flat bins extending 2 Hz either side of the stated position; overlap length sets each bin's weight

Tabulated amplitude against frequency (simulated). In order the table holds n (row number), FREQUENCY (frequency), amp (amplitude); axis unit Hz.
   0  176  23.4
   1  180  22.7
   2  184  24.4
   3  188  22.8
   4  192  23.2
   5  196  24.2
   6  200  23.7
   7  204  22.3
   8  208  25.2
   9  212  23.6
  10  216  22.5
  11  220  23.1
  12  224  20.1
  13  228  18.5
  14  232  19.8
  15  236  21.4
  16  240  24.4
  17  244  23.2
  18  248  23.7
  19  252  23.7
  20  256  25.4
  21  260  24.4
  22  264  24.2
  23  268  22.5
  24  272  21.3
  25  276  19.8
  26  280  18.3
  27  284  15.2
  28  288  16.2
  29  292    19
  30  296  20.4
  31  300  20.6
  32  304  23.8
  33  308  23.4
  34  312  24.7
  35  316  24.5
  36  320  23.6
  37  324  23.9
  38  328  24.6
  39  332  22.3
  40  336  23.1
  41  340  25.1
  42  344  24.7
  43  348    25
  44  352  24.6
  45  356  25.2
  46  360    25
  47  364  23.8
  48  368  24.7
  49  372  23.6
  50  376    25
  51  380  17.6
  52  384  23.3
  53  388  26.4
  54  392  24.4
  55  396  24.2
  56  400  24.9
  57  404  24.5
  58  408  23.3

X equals 0.28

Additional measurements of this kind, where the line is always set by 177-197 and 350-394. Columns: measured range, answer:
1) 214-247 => 0.09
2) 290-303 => 0.17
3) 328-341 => 0.01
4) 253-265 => -0.04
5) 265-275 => 0.08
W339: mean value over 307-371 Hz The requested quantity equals 24.3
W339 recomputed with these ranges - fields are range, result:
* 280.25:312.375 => 20.1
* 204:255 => 22.5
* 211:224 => 22.6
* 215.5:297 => 21.3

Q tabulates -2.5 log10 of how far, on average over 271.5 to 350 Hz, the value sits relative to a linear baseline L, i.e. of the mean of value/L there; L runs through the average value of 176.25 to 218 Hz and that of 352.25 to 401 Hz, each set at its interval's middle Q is 0.09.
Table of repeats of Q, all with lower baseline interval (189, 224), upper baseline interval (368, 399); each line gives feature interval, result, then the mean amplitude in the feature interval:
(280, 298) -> 0.300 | 17.8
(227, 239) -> 0.146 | 20.4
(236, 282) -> 0.029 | 22.7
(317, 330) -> -0.026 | 24.1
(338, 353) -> -0.059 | 24.9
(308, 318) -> -0.040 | 24.4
